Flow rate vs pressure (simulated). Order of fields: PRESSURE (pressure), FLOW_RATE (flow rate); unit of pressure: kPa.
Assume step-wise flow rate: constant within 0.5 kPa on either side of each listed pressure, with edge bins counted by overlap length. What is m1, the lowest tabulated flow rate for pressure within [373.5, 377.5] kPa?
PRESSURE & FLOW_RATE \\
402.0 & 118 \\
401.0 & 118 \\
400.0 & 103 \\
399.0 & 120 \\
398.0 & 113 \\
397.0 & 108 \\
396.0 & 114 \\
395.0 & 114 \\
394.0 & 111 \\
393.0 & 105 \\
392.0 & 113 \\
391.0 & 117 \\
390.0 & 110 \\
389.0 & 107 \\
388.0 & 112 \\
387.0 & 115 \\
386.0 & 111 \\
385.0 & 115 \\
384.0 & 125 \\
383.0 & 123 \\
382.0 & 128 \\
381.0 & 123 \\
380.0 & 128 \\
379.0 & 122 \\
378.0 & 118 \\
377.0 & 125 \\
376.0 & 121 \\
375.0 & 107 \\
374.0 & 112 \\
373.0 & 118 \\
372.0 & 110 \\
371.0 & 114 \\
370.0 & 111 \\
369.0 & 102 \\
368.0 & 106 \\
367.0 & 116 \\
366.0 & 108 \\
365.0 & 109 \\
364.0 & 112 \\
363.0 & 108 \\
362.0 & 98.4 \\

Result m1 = 107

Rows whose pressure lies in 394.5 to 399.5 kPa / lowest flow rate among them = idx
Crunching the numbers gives 108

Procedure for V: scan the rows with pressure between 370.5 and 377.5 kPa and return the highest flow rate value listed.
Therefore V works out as 125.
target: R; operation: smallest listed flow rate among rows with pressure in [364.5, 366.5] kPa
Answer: 108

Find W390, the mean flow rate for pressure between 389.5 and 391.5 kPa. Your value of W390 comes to 114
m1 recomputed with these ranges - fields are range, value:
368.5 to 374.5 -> 102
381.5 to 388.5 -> 111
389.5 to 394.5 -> 105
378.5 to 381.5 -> 122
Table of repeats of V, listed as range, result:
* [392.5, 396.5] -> 114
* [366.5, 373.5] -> 118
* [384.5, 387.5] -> 115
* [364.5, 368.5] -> 116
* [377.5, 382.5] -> 128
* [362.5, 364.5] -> 112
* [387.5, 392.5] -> 117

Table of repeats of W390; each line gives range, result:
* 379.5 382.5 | 126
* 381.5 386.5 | 120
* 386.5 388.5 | 114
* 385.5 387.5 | 113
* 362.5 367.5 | 111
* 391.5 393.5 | 109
